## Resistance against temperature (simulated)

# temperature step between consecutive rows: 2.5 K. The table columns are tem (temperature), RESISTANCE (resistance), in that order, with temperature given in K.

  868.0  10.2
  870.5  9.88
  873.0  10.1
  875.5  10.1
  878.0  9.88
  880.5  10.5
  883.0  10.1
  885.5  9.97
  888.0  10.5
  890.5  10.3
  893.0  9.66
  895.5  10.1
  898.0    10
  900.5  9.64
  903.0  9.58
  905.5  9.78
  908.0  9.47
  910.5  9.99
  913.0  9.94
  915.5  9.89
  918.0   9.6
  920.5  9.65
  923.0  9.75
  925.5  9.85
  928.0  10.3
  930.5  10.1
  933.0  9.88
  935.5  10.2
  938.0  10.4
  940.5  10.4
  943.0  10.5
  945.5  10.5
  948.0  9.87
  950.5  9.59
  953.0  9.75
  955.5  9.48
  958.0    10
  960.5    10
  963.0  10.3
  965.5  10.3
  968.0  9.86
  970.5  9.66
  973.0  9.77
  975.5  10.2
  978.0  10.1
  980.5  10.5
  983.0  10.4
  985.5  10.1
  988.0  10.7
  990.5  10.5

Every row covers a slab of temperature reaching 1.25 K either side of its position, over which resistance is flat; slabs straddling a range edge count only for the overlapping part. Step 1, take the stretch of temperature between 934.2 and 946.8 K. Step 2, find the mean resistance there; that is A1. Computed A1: 10.4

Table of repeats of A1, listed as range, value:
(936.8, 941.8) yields 10.4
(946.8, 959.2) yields 9.74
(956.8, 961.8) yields 10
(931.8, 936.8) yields 10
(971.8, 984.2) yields 10.2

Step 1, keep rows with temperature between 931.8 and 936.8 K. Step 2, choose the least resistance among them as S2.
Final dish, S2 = 9.88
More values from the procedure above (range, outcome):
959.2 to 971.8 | 9.66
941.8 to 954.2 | 9.59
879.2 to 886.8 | 9.97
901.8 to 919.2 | 9.47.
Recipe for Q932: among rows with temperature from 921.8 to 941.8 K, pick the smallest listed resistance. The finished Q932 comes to 9.75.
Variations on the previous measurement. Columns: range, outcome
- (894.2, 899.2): 10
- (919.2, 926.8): 9.65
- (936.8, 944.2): 10.4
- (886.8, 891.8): 10.3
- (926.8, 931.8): 10.1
